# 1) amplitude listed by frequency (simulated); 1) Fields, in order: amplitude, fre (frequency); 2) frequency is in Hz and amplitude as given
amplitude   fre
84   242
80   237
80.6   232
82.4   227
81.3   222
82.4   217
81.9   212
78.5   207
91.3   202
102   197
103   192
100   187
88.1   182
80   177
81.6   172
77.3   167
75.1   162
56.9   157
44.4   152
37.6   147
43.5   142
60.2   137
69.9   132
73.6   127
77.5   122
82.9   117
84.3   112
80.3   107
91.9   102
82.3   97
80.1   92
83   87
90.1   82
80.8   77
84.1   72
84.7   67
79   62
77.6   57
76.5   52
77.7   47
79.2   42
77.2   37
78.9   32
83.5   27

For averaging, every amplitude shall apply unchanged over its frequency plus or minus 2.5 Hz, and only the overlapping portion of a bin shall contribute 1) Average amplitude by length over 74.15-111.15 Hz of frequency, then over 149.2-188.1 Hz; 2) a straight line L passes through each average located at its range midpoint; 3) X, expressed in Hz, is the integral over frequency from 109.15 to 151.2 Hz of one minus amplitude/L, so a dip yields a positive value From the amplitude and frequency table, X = 7.5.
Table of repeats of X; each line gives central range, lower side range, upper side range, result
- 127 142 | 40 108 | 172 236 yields 3.82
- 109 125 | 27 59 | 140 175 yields -3.56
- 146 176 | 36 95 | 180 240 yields 7.43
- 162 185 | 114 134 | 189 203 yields 2.73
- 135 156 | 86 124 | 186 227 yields 9.48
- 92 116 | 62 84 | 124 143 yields -3.44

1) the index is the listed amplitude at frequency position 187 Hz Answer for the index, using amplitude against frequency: 100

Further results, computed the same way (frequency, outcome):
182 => 88.1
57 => 77.6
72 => 84.1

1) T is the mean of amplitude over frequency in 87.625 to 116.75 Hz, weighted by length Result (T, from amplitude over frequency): 83.7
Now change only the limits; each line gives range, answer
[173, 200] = 93.8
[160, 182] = 79.7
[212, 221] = 82.1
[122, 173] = 62.2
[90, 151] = 71.3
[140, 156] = 43.2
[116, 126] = 78.8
